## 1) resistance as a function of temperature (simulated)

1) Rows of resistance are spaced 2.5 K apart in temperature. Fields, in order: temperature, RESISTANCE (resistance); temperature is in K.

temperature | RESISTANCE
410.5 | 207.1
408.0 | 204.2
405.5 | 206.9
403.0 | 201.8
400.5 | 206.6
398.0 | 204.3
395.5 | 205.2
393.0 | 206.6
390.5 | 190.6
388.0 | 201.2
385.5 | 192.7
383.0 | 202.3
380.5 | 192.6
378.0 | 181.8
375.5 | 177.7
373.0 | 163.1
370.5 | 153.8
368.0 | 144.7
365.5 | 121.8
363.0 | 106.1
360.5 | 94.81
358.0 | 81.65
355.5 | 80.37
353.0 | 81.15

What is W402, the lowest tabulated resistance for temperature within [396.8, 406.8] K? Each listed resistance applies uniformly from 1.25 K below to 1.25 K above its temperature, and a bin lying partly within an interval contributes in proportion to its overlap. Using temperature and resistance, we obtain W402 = 201.8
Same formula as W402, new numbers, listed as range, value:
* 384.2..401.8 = 190.6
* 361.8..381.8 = 106.1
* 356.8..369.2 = 81.65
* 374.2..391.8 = 177.7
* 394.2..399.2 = 204.3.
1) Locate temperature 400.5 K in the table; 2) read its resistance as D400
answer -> 206.6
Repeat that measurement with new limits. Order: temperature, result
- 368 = 144.7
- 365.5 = 121.8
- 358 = 81.65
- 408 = 204.2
